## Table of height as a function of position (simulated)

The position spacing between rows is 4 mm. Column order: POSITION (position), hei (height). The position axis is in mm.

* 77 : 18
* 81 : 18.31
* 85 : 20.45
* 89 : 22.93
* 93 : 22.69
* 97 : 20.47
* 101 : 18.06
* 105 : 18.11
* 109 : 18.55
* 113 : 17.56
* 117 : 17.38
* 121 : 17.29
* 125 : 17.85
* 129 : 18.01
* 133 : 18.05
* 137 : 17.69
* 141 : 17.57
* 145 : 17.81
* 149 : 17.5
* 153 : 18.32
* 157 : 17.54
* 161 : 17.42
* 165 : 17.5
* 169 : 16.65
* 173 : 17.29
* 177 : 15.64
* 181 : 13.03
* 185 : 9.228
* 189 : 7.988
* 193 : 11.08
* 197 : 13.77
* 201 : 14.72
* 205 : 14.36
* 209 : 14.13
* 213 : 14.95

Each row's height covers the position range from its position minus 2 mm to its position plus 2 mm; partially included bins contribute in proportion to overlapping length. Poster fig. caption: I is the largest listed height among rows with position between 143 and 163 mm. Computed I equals 18.32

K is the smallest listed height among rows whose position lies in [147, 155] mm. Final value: 17.5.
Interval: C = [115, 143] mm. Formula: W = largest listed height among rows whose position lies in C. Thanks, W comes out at 18.05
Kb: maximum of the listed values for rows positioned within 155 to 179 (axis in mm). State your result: 17.54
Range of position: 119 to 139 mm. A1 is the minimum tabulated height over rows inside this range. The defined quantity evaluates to 17.29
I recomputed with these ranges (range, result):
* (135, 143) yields 17.69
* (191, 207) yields 14.72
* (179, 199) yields 13.77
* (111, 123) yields 17.56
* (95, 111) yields 20.47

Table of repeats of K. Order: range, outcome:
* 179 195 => 7.988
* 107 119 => 17.38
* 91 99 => 20.47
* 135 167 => 17.42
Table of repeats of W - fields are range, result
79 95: 22.93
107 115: 18.55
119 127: 17.85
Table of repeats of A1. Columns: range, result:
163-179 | 15.64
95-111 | 18.06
